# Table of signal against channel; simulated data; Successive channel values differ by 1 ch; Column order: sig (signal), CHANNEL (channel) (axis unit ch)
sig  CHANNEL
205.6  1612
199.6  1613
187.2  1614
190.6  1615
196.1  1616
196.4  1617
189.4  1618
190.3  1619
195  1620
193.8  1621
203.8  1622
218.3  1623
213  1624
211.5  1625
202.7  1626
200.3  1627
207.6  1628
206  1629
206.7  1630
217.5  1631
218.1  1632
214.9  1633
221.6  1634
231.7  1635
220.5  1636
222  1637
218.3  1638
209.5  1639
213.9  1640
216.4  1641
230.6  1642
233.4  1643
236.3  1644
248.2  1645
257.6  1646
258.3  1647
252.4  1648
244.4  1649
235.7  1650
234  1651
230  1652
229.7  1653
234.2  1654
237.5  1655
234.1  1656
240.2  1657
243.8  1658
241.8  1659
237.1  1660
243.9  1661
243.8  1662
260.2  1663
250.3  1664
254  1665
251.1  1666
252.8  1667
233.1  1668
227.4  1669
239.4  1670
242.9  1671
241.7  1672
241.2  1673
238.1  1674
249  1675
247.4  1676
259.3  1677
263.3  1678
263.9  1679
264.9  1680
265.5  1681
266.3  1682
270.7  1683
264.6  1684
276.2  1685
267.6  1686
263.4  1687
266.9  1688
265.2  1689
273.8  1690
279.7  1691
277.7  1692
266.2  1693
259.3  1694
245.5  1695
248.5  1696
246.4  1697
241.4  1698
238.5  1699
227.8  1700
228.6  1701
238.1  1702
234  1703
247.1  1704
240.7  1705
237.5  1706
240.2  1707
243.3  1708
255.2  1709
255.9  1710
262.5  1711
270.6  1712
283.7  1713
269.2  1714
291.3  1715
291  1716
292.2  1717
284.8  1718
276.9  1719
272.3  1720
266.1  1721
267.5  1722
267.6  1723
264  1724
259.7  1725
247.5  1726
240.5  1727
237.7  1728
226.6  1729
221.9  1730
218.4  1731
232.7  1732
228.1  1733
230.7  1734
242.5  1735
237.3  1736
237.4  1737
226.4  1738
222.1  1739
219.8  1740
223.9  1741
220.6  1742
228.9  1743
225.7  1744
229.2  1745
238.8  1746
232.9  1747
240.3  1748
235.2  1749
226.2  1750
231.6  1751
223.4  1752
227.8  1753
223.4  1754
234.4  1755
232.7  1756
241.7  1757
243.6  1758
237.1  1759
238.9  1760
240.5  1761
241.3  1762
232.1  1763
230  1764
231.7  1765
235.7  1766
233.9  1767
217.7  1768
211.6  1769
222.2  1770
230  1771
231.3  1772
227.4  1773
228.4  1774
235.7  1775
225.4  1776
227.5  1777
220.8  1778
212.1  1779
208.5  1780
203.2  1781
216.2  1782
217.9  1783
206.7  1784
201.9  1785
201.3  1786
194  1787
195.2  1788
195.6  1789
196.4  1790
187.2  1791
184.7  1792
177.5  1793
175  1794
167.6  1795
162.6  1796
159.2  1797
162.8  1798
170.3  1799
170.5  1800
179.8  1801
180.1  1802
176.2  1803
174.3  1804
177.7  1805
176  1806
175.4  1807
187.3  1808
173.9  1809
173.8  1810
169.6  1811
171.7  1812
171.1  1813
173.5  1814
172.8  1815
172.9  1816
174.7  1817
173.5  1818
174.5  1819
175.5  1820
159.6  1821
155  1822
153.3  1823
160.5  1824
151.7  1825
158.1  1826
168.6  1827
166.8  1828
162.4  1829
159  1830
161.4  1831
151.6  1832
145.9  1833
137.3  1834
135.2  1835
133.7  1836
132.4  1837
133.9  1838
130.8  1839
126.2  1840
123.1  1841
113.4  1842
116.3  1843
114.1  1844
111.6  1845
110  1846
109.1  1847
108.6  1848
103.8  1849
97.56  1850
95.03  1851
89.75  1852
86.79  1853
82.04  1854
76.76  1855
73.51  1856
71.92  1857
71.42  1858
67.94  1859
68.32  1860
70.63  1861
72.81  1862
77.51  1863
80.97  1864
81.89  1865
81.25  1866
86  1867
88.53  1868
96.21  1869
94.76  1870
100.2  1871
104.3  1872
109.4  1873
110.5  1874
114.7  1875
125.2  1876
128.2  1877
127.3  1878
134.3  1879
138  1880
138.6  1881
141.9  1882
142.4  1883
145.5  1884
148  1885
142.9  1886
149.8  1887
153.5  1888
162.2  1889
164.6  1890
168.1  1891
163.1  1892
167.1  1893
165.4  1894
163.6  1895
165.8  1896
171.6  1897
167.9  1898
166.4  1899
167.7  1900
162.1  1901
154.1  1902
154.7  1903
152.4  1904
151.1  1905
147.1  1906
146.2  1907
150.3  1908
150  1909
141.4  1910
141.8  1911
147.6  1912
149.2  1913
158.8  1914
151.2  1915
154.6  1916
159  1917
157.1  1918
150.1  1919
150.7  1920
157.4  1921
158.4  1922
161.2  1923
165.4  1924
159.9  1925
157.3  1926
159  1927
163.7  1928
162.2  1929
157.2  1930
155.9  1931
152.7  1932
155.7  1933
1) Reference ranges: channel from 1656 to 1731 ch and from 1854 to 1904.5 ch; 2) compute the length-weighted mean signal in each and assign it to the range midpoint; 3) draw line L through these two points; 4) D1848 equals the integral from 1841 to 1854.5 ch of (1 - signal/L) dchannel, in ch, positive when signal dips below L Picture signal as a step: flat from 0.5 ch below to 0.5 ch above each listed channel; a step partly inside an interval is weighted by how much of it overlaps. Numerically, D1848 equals 3.9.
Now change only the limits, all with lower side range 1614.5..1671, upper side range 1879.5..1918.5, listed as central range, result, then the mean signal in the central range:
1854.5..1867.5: 7.1 ch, 75.5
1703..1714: -2.4 ch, 253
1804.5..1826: 1.0 ch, 170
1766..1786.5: -3.3 ch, 219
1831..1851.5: 5.8 ch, 122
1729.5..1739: -1.4 ch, 230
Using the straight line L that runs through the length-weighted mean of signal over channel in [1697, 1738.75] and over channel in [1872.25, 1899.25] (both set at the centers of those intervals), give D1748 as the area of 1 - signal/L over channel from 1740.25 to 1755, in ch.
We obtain 0.2 ch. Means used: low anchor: 250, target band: 229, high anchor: 147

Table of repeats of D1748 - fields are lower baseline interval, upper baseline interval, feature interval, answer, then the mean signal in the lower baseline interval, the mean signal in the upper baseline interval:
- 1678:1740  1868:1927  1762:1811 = 2.5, 254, 147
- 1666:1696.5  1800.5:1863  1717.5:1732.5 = -2.0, 257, 137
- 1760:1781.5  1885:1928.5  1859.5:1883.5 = 9.6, 226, 157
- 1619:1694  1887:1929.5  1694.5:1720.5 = -4.0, 239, 158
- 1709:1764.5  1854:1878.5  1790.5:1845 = -4.5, 244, 90.7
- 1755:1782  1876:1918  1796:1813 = 2.8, 228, 152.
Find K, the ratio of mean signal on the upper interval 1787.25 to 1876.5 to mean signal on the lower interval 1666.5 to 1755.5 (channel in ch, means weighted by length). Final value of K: 0.55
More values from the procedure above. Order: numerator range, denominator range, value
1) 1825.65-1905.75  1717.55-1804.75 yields 0.57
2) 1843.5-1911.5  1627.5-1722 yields 0.50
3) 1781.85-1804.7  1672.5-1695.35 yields 0.70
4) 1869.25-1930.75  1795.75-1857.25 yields 1.02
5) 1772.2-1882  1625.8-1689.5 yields 0.61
